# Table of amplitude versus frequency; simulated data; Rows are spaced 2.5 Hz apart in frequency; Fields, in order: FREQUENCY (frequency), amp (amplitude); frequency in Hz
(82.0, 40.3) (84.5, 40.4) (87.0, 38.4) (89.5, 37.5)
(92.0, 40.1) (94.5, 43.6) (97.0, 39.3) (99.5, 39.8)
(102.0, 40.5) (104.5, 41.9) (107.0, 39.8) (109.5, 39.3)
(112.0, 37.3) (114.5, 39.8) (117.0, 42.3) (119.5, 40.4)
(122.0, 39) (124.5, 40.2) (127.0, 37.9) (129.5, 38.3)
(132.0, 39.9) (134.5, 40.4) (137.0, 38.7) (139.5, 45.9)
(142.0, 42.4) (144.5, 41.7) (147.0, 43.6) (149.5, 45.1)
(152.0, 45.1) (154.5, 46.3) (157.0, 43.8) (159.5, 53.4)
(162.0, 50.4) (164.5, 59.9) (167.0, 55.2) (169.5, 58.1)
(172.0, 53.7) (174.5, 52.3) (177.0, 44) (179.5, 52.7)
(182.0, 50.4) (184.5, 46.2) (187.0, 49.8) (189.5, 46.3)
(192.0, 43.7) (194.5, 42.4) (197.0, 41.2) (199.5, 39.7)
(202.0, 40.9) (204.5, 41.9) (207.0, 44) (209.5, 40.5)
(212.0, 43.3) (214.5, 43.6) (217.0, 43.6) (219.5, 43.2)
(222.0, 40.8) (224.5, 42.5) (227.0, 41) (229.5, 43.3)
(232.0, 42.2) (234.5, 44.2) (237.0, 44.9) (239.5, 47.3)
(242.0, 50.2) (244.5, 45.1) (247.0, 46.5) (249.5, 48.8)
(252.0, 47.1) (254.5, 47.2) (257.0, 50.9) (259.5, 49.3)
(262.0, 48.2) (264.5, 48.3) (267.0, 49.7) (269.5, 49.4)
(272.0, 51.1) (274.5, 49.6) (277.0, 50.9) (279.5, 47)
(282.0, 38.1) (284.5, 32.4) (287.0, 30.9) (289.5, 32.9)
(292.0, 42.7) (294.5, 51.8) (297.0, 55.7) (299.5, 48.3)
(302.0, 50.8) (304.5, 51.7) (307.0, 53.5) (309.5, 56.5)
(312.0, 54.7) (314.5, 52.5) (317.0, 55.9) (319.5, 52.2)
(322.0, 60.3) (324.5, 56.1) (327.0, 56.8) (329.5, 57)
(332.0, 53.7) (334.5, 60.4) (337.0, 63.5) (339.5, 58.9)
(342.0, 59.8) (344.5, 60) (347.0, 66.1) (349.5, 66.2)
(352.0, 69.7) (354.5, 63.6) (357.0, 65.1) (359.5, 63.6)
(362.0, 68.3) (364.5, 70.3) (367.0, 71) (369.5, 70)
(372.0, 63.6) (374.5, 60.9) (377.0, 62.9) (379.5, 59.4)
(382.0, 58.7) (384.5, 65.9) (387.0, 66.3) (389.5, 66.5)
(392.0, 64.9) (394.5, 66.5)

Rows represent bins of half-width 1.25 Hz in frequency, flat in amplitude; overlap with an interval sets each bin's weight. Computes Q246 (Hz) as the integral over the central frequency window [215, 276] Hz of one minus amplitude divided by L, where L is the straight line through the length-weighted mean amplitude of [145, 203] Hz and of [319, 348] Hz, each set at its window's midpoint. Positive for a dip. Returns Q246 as 7.5 Hz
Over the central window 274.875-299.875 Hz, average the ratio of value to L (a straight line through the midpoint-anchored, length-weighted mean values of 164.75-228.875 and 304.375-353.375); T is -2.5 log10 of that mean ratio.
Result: 0.25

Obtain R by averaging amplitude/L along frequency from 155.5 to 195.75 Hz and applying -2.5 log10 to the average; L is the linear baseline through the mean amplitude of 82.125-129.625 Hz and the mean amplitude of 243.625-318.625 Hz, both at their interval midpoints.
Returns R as -0.17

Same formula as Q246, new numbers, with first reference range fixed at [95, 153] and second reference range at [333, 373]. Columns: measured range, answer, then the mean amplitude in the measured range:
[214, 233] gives 3.26 Hz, 42.5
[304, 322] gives 1.88 Hz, 54.4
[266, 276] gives 1.12 Hz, 50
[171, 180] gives -0.81 Hz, 50.4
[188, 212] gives 3.14 Hz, 42.4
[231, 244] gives 1.73 Hz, 45.8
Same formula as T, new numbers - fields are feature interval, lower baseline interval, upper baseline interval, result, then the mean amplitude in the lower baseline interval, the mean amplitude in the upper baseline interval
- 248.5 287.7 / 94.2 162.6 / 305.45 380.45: 0.17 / 41.9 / 61.1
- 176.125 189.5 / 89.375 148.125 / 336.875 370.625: -0.03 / 40.4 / 65.5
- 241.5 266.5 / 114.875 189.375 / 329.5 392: 0.14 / 46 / 63.8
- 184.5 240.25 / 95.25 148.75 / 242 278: 0.06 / 40.5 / 48.8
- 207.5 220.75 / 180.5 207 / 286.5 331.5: 0.07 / 44.3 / 51.5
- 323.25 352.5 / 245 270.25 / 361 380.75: 0.01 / 48.4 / 65.8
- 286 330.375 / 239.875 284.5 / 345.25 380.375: 0.10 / 47.6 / 65.8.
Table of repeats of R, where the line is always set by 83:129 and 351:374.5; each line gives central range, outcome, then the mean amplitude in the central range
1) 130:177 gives -0.055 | 47.3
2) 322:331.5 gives 0.112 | 56.9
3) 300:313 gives 0.150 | 53.1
